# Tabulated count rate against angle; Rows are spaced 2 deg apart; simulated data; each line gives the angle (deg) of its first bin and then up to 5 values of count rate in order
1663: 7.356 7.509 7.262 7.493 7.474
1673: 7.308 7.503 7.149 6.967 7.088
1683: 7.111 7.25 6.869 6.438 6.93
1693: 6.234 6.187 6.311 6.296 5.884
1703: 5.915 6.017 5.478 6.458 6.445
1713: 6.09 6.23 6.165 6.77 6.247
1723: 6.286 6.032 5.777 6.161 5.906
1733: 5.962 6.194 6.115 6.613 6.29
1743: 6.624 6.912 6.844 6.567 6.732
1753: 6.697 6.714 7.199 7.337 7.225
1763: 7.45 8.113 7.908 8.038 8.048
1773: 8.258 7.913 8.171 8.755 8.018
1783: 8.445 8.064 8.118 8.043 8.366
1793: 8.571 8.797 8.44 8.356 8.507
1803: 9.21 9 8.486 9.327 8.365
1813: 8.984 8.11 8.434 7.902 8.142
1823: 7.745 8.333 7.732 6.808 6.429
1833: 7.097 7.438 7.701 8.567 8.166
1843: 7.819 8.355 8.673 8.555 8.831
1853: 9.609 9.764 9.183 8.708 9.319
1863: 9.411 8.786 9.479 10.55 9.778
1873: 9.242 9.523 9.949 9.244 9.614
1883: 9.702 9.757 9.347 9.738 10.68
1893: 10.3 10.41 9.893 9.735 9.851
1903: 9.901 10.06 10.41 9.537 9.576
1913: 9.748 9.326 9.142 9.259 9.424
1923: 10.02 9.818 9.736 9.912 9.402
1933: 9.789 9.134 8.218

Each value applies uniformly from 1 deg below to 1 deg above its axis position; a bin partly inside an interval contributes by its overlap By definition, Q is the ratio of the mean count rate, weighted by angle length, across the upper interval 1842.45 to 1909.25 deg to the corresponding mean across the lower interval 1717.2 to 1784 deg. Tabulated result 1.36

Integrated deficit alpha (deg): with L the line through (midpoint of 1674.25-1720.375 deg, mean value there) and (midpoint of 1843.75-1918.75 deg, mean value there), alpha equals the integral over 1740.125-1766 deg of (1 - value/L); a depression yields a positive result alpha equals 1.6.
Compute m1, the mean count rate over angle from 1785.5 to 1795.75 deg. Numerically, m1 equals 8.35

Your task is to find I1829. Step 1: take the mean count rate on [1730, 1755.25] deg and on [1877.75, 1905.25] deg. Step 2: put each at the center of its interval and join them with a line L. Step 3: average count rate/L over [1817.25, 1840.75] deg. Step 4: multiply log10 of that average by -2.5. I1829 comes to 0.10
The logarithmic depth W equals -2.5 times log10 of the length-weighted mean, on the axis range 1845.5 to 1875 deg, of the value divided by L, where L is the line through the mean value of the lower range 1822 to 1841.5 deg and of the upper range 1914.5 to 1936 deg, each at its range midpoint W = -0.14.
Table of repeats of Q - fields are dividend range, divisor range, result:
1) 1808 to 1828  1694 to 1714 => 1.36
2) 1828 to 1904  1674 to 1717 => 1.40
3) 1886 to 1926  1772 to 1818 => 1.16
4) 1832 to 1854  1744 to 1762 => 1.19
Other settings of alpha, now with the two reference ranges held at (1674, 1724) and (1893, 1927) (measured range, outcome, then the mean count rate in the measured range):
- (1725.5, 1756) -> 3.18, 6.4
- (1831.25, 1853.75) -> 1.42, 8.18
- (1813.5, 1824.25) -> 0.31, 8.12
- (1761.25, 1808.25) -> -2.81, 8.3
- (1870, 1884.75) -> -0.51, 9.59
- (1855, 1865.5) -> -0.19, 9.16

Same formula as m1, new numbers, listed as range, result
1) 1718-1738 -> 6.14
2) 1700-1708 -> 5.82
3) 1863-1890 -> 9.59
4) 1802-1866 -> 8.41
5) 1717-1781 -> 6.97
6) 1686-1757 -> 6.34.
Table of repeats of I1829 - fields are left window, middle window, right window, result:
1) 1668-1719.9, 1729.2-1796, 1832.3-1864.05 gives 0.02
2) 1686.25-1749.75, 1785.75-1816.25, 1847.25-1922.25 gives -0.08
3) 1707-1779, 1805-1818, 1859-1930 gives -0.07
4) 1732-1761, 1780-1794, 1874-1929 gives -0.11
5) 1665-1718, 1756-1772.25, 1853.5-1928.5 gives 0.01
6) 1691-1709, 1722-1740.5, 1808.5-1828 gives 0.10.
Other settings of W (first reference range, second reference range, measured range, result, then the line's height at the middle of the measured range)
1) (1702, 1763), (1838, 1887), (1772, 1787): -0.112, 7.42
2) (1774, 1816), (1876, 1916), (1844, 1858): 0.028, 9.23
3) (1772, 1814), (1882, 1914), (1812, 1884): 0.072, 9.23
